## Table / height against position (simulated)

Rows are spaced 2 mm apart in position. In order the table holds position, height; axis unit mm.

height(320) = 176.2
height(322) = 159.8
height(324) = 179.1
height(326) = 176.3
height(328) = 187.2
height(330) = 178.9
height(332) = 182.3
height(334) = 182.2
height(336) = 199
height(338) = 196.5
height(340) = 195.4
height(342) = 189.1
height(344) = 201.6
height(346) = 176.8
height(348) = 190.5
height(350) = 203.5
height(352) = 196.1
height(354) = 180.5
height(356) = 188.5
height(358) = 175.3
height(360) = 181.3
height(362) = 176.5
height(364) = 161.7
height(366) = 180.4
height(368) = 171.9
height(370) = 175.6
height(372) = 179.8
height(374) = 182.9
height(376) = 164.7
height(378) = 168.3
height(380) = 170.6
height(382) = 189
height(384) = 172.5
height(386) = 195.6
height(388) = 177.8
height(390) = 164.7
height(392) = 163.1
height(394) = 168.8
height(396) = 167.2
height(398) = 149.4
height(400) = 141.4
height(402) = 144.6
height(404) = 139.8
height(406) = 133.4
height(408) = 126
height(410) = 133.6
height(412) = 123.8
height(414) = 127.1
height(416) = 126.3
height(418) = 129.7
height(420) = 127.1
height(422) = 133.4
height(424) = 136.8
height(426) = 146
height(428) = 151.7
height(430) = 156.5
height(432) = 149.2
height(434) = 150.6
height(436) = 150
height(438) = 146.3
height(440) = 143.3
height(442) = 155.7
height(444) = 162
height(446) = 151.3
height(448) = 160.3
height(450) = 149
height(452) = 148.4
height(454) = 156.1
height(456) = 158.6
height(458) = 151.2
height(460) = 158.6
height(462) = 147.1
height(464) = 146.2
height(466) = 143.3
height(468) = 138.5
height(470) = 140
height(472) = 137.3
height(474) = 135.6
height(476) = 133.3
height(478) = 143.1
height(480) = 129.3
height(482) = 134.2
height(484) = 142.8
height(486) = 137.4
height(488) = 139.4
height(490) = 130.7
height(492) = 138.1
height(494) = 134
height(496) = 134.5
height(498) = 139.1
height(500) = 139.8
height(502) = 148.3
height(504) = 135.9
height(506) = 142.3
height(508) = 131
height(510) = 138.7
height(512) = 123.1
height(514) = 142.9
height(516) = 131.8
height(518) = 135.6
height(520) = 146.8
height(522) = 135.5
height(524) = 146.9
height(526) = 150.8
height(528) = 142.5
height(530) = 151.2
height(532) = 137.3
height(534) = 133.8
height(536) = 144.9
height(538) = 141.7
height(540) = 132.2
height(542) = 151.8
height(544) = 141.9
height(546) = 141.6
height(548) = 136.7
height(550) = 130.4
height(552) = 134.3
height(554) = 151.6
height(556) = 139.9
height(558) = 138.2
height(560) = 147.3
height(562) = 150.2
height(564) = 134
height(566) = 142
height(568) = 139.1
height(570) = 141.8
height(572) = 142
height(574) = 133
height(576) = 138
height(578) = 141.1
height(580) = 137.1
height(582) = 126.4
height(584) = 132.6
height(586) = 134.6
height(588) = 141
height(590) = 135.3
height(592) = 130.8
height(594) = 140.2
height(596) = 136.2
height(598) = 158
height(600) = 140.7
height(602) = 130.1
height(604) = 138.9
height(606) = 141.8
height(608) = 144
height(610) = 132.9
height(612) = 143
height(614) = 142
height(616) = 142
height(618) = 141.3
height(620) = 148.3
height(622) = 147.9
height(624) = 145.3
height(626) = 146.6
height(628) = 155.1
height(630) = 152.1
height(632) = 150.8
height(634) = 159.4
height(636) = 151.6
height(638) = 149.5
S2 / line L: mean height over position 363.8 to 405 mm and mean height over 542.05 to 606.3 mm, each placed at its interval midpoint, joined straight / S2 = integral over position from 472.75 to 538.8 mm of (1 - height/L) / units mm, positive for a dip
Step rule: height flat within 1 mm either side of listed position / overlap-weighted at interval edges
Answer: 4.8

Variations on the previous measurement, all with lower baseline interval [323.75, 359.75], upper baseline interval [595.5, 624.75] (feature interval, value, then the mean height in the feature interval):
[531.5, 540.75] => 1.0 mm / 138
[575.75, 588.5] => 1.0 mm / 135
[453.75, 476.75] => 3.0 mm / 145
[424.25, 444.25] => 2.5 mm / 150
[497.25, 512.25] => 2.1 mm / 138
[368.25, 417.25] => 5.9 mm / 158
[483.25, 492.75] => 1.5 mm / 138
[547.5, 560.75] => 1.0 mm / 140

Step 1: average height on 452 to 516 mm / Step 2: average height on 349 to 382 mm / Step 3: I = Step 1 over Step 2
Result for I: 0.78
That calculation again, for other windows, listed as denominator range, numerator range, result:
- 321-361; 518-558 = 0.76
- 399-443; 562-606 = 0.99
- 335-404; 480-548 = 0.79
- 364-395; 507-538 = 0.80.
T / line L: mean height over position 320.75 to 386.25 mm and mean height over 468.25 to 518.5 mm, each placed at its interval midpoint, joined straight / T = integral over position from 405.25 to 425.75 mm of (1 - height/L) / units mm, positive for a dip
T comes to 4.0 mm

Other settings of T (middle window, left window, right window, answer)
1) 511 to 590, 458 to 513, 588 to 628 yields 0.45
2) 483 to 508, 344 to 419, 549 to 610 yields 1.98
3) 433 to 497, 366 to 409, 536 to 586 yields 3.68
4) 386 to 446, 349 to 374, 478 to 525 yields 6.35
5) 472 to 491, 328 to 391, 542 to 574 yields 2.49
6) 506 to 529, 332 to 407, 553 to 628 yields 2.01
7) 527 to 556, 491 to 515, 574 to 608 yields -0.70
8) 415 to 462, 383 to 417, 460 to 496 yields -1.07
